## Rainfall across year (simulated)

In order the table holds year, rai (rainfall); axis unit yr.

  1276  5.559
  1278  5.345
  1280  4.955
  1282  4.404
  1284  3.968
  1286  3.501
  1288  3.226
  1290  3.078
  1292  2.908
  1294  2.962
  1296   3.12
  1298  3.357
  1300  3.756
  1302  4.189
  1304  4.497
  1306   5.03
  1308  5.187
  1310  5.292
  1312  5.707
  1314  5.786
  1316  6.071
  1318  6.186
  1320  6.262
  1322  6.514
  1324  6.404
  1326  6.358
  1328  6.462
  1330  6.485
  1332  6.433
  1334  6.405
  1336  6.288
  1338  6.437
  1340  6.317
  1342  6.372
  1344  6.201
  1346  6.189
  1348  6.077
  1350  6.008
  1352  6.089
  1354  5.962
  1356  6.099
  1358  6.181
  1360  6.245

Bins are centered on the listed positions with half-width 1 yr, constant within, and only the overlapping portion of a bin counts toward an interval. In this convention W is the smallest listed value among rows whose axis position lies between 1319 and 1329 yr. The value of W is 6.262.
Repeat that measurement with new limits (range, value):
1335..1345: 6.201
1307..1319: 5.187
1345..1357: 5.962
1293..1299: 2.962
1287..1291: 3.078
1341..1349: 6.077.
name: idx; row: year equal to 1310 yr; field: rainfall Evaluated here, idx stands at 5.292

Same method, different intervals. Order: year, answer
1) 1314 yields 5.786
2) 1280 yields 4.955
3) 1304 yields 4.497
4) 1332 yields 6.433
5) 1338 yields 6.437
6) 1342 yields 6.372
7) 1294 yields 2.962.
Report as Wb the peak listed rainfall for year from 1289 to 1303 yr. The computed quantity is 4.189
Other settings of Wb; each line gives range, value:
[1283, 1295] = 3.968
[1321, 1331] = 6.514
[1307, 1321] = 6.262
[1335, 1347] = 6.437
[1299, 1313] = 5.707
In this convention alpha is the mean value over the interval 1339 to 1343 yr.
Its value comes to 6.34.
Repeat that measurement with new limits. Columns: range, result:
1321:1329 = 6.43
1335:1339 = 6.36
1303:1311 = 5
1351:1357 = 6.05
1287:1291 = 3.15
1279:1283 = 4.68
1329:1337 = 6.4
